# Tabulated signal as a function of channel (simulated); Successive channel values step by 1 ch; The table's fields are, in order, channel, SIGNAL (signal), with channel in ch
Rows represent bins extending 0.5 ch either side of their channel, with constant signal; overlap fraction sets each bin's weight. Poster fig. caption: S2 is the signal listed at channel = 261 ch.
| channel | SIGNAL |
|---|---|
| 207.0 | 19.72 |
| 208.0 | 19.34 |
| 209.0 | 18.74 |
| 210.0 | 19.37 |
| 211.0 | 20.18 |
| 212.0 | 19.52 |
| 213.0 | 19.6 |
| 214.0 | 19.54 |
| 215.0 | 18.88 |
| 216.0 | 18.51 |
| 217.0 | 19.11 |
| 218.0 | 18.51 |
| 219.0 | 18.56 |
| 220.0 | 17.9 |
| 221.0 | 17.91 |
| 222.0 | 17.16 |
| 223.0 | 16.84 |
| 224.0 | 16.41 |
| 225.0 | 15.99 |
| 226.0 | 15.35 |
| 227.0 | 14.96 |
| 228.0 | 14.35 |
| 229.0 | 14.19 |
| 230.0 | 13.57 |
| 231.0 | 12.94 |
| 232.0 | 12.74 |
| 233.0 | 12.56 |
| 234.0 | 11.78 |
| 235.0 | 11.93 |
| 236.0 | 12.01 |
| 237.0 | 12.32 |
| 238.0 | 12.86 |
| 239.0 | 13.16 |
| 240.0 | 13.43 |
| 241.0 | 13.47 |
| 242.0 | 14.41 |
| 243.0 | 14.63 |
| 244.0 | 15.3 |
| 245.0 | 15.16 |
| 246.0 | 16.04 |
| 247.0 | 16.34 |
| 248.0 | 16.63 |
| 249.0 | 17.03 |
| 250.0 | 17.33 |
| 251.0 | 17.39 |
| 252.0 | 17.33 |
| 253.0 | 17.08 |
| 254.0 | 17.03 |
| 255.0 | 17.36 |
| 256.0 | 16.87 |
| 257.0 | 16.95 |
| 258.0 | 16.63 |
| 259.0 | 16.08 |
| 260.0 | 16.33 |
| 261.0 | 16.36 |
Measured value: 16.36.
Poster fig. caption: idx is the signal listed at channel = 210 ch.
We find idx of 19.37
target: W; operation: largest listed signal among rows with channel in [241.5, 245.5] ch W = 15.3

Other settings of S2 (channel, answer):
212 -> 19.52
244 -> 15.3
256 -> 16.87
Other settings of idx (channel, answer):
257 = 16.95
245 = 15.16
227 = 14.96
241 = 13.47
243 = 14.63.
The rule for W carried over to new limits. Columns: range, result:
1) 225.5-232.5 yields 15.35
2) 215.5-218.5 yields 19.11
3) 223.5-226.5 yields 16.41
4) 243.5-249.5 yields 17.03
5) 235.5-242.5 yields 14.41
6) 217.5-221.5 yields 18.56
